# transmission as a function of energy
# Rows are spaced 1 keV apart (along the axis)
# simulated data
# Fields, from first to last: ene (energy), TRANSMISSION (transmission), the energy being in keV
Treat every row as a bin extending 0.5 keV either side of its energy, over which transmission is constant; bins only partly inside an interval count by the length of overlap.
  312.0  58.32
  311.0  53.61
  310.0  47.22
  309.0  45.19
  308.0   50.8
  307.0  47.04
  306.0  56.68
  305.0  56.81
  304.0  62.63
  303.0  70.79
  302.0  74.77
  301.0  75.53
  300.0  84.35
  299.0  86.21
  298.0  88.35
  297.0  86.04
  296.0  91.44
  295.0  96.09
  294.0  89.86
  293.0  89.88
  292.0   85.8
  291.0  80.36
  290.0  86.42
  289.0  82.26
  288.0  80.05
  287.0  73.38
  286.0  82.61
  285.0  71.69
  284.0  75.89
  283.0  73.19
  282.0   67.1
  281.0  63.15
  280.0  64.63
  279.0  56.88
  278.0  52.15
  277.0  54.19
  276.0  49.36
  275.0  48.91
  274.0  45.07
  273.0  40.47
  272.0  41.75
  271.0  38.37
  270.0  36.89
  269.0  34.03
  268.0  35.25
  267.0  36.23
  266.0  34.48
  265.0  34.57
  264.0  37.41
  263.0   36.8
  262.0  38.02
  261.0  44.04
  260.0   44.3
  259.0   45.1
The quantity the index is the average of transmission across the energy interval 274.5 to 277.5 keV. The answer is 50.8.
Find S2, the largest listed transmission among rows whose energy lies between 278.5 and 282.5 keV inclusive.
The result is 67.1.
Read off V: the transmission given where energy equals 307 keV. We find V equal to 47.04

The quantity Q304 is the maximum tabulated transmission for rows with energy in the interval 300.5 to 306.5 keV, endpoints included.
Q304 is 75.53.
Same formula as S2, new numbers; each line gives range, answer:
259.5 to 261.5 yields 44.3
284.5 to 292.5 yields 86.42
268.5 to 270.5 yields 36.89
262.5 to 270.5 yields 37.41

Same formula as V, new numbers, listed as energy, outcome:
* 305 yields 56.81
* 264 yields 37.41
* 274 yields 45.07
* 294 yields 89.86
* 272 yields 41.75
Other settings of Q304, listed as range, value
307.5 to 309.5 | 50.8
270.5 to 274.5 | 45.07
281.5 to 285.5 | 75.89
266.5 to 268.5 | 36.23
